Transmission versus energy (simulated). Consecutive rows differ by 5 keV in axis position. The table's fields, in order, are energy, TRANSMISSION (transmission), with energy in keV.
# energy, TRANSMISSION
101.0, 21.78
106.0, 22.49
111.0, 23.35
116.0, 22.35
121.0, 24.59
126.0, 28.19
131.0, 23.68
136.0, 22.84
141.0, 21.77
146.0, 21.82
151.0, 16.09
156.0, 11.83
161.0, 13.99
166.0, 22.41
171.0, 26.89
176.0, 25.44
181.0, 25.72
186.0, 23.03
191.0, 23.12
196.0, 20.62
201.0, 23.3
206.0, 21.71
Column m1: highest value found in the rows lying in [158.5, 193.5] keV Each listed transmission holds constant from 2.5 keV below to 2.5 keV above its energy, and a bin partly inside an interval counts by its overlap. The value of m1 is 26.89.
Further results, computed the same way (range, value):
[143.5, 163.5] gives 21.82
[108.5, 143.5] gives 28.19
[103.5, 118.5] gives 23.35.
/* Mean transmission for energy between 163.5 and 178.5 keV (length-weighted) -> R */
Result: 24.9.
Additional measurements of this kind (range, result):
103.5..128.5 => 24.2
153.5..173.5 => 18.8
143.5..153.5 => 19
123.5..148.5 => 23.7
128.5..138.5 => 23.3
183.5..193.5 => 23.1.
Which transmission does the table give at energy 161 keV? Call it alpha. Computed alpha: 13.99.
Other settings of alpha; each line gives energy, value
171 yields 26.89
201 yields 23.3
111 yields 23.35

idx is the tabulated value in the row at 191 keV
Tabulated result 23.12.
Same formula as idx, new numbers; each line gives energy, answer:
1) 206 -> 21.71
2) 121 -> 24.59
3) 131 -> 23.68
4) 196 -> 20.62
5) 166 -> 22.41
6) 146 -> 21.82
